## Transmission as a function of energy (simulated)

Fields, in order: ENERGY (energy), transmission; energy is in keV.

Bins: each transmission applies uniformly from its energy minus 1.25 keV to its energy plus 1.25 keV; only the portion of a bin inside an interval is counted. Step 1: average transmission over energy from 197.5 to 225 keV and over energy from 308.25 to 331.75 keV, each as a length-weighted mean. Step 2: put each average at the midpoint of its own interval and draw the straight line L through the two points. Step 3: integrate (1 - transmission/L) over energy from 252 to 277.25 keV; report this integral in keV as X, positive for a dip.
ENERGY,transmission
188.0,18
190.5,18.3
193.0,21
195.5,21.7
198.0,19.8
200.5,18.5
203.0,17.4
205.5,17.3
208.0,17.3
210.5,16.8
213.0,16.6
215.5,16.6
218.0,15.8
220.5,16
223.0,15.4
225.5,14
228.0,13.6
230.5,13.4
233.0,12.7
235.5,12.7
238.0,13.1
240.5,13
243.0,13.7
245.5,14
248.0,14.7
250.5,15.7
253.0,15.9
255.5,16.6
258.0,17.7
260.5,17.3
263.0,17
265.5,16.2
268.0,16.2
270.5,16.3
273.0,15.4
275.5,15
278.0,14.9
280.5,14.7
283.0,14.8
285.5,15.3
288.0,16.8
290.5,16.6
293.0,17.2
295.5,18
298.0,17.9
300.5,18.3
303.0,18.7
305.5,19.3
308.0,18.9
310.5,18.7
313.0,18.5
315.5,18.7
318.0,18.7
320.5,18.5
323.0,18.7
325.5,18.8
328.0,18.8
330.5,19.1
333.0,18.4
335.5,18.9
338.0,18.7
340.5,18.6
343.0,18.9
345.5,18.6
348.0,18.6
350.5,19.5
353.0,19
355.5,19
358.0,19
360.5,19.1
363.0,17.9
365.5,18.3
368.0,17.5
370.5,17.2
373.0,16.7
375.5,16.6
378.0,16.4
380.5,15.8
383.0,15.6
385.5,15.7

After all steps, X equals 2.1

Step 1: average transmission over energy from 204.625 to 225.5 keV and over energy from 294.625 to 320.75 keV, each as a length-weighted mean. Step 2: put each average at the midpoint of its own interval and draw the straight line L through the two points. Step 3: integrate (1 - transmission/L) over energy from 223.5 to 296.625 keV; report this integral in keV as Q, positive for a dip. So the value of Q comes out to 9.1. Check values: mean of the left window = 16.3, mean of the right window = 18.6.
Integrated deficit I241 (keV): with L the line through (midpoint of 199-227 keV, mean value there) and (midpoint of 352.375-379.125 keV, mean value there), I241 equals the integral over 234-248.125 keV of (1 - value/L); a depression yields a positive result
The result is 2.82 keV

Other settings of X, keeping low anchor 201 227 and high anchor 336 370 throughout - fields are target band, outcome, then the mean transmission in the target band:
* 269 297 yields 2.5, 15.9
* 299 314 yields -0.7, 18.7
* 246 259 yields 0.8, 16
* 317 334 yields -0.5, 18.7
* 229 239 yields 2.2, 13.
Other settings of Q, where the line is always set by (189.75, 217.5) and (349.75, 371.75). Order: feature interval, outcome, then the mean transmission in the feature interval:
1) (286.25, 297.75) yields 0.8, 17.1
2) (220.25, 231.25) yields 2.3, 14.4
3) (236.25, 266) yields 4.8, 15.3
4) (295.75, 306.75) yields -0.1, 18.5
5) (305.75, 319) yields -0.2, 18.7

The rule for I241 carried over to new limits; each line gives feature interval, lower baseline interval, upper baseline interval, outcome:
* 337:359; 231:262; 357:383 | -2.6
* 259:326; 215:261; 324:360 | -1.2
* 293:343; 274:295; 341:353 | -3.5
